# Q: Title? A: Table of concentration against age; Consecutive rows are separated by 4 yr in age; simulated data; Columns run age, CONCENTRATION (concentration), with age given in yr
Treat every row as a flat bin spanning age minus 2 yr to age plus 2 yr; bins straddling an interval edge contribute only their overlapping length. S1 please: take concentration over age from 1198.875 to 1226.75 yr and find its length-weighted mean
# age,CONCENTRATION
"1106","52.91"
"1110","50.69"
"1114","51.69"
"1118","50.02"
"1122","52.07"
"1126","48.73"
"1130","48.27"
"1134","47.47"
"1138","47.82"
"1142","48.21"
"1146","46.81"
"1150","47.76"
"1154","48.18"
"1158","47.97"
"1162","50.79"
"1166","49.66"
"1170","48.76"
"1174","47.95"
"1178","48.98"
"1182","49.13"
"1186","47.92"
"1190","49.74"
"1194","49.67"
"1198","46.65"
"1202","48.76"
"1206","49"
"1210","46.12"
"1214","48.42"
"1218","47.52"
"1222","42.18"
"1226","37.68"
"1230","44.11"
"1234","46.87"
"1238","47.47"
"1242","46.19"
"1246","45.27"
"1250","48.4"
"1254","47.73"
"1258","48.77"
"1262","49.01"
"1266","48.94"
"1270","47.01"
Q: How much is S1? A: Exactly 46.1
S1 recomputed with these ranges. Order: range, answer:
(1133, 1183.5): 48.4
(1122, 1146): 48.3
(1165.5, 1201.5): 48.7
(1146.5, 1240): 47.4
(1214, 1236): 44.1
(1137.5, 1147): 47.7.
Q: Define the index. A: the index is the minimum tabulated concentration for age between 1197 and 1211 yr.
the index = 46.12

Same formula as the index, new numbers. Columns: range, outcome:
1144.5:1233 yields 37.68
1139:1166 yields 46.81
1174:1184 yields 47.95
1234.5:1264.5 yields 45.27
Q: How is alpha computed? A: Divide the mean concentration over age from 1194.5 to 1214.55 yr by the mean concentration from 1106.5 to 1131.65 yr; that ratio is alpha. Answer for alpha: 0.9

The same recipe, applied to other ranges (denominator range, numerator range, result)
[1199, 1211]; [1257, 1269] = 1.02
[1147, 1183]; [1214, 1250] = 0.92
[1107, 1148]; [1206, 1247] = 0.92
